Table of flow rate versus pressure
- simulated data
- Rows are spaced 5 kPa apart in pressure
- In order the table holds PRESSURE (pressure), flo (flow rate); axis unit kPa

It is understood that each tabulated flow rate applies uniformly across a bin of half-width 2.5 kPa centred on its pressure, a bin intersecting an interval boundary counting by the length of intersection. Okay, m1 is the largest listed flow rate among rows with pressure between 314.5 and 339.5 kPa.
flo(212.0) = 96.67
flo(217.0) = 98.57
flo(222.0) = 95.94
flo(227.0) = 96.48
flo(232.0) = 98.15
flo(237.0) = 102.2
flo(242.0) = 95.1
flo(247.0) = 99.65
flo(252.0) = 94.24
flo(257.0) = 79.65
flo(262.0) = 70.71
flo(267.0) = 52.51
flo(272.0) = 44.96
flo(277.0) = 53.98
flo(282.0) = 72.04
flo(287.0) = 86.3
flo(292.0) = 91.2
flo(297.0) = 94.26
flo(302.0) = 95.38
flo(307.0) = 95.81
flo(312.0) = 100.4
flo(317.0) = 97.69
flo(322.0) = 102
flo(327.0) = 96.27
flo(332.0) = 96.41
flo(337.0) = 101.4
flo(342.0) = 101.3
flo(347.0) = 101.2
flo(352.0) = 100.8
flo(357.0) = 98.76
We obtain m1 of 102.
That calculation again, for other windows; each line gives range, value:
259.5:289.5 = 86.3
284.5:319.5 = 100.4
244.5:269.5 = 99.65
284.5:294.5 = 91.2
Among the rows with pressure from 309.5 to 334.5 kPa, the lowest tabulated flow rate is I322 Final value 96.27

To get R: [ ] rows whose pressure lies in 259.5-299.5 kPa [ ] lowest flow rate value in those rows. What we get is 44.96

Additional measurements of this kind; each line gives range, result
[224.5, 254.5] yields 94.24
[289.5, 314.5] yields 91.2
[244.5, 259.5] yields 79.65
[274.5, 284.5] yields 53.98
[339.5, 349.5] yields 101.2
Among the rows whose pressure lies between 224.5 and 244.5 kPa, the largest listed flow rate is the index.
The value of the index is 102.2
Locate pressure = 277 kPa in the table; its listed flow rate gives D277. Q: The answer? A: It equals 53.98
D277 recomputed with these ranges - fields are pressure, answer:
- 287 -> 86.3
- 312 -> 100.4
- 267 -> 52.51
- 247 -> 99.65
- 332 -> 96.41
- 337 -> 101.4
